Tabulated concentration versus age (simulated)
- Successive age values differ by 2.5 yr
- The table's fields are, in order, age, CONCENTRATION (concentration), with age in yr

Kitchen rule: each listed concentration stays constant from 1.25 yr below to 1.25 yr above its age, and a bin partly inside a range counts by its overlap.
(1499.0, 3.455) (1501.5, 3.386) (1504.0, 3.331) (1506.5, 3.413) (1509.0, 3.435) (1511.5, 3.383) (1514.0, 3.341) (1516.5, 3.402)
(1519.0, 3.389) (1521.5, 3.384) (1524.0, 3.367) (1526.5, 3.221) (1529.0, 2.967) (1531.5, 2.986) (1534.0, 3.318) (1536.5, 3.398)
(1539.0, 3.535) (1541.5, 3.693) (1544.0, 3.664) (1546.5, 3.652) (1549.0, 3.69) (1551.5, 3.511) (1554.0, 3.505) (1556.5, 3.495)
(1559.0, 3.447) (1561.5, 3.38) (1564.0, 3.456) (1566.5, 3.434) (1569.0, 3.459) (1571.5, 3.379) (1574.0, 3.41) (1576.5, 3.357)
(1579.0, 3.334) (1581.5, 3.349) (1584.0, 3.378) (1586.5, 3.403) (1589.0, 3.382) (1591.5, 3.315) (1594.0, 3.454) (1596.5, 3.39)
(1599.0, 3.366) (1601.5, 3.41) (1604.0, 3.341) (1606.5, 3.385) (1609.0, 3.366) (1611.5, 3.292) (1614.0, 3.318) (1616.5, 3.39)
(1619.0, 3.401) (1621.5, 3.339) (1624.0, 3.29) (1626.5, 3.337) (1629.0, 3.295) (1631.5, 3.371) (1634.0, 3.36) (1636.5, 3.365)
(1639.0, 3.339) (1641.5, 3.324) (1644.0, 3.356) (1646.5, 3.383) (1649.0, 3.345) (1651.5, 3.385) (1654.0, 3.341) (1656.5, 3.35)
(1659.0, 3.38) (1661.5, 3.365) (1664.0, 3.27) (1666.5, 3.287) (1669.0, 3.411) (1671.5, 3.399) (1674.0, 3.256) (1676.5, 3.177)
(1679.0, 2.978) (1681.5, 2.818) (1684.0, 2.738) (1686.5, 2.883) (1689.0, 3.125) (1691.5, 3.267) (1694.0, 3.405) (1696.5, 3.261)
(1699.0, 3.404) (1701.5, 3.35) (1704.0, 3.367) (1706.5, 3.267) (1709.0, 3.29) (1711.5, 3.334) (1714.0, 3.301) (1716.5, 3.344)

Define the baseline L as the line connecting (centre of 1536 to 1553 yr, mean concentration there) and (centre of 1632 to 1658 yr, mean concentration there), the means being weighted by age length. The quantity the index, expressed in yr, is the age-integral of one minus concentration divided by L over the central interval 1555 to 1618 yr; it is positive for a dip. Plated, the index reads 2.0 yr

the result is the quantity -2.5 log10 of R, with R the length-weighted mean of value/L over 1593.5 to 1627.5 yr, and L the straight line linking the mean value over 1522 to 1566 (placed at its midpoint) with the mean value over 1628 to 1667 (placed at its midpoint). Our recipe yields 0.005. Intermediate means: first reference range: 3.43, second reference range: 3.35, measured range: 3.36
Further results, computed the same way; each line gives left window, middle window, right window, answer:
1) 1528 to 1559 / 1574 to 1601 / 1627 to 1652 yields 0.01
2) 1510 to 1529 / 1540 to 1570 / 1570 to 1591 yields -0.06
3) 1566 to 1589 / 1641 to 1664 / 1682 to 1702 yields -0.04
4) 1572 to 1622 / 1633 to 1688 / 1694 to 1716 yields 0.03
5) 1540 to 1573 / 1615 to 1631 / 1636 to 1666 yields 0.02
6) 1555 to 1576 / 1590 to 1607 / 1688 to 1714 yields 0.01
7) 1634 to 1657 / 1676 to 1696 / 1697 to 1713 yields 0.10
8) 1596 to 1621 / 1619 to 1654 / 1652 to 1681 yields -0.01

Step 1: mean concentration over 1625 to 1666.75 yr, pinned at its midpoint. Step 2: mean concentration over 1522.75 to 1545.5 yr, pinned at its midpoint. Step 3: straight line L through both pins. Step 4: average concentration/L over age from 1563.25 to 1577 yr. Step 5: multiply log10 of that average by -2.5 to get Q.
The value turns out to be -0.02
